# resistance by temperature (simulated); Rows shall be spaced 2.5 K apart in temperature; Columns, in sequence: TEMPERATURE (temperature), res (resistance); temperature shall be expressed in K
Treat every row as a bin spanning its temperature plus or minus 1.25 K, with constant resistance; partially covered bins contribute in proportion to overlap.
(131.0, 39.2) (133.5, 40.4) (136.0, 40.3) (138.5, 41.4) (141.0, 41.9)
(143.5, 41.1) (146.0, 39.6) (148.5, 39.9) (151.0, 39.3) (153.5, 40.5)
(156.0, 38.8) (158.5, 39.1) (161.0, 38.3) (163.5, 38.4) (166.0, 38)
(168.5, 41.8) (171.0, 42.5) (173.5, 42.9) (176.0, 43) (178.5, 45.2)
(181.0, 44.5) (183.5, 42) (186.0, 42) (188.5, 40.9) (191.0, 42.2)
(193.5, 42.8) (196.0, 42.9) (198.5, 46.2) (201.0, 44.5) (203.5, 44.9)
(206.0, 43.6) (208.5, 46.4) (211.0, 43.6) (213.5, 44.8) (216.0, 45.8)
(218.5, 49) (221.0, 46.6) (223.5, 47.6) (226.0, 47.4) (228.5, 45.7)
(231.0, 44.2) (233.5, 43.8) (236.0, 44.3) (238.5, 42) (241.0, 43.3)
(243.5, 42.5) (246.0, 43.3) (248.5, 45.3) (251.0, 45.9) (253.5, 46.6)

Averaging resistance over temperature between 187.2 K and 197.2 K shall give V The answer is 42.2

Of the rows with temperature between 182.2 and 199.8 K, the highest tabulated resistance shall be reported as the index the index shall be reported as 46.2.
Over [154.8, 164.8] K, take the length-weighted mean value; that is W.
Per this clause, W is 38.6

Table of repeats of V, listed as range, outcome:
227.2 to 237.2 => 44.5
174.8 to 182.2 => 44.2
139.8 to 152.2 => 40.4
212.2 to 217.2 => 45.3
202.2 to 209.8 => 45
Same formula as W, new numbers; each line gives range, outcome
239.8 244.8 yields 42.9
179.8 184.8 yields 43.2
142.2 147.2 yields 40.4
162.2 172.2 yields 40.2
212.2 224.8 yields 46.8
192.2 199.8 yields 44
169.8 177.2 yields 42.8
